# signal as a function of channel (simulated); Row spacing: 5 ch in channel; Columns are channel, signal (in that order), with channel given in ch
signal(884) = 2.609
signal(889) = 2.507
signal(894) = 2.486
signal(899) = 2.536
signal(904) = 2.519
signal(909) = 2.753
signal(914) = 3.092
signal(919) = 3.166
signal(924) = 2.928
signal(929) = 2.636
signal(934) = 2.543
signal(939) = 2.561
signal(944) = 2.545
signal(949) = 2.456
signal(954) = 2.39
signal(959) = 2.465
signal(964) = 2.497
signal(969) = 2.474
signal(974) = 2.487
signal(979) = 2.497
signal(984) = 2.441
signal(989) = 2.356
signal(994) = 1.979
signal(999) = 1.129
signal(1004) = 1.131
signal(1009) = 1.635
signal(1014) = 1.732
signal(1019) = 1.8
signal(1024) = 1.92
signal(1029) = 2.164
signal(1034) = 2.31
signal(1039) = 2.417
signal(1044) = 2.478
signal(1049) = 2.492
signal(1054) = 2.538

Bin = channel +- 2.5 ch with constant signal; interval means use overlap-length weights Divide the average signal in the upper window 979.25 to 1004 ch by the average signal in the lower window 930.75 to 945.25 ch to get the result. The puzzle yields 0.8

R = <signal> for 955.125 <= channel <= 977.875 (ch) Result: 2.48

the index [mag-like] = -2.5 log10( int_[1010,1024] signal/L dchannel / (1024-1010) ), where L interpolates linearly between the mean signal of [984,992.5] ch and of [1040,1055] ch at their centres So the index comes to 0.330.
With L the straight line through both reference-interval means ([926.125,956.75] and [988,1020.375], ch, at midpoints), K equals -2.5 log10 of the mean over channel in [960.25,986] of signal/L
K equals -0.19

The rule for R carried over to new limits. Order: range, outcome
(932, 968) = 2.49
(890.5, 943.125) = 2.71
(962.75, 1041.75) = 2.05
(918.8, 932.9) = 2.83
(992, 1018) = 1.53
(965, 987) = 2.47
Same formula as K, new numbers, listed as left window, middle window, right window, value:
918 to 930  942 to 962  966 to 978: 0.084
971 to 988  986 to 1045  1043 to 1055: 0.285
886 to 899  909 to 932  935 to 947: -0.157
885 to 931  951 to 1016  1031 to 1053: 0.219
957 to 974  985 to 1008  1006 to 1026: 0.206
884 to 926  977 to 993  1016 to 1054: 0.020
